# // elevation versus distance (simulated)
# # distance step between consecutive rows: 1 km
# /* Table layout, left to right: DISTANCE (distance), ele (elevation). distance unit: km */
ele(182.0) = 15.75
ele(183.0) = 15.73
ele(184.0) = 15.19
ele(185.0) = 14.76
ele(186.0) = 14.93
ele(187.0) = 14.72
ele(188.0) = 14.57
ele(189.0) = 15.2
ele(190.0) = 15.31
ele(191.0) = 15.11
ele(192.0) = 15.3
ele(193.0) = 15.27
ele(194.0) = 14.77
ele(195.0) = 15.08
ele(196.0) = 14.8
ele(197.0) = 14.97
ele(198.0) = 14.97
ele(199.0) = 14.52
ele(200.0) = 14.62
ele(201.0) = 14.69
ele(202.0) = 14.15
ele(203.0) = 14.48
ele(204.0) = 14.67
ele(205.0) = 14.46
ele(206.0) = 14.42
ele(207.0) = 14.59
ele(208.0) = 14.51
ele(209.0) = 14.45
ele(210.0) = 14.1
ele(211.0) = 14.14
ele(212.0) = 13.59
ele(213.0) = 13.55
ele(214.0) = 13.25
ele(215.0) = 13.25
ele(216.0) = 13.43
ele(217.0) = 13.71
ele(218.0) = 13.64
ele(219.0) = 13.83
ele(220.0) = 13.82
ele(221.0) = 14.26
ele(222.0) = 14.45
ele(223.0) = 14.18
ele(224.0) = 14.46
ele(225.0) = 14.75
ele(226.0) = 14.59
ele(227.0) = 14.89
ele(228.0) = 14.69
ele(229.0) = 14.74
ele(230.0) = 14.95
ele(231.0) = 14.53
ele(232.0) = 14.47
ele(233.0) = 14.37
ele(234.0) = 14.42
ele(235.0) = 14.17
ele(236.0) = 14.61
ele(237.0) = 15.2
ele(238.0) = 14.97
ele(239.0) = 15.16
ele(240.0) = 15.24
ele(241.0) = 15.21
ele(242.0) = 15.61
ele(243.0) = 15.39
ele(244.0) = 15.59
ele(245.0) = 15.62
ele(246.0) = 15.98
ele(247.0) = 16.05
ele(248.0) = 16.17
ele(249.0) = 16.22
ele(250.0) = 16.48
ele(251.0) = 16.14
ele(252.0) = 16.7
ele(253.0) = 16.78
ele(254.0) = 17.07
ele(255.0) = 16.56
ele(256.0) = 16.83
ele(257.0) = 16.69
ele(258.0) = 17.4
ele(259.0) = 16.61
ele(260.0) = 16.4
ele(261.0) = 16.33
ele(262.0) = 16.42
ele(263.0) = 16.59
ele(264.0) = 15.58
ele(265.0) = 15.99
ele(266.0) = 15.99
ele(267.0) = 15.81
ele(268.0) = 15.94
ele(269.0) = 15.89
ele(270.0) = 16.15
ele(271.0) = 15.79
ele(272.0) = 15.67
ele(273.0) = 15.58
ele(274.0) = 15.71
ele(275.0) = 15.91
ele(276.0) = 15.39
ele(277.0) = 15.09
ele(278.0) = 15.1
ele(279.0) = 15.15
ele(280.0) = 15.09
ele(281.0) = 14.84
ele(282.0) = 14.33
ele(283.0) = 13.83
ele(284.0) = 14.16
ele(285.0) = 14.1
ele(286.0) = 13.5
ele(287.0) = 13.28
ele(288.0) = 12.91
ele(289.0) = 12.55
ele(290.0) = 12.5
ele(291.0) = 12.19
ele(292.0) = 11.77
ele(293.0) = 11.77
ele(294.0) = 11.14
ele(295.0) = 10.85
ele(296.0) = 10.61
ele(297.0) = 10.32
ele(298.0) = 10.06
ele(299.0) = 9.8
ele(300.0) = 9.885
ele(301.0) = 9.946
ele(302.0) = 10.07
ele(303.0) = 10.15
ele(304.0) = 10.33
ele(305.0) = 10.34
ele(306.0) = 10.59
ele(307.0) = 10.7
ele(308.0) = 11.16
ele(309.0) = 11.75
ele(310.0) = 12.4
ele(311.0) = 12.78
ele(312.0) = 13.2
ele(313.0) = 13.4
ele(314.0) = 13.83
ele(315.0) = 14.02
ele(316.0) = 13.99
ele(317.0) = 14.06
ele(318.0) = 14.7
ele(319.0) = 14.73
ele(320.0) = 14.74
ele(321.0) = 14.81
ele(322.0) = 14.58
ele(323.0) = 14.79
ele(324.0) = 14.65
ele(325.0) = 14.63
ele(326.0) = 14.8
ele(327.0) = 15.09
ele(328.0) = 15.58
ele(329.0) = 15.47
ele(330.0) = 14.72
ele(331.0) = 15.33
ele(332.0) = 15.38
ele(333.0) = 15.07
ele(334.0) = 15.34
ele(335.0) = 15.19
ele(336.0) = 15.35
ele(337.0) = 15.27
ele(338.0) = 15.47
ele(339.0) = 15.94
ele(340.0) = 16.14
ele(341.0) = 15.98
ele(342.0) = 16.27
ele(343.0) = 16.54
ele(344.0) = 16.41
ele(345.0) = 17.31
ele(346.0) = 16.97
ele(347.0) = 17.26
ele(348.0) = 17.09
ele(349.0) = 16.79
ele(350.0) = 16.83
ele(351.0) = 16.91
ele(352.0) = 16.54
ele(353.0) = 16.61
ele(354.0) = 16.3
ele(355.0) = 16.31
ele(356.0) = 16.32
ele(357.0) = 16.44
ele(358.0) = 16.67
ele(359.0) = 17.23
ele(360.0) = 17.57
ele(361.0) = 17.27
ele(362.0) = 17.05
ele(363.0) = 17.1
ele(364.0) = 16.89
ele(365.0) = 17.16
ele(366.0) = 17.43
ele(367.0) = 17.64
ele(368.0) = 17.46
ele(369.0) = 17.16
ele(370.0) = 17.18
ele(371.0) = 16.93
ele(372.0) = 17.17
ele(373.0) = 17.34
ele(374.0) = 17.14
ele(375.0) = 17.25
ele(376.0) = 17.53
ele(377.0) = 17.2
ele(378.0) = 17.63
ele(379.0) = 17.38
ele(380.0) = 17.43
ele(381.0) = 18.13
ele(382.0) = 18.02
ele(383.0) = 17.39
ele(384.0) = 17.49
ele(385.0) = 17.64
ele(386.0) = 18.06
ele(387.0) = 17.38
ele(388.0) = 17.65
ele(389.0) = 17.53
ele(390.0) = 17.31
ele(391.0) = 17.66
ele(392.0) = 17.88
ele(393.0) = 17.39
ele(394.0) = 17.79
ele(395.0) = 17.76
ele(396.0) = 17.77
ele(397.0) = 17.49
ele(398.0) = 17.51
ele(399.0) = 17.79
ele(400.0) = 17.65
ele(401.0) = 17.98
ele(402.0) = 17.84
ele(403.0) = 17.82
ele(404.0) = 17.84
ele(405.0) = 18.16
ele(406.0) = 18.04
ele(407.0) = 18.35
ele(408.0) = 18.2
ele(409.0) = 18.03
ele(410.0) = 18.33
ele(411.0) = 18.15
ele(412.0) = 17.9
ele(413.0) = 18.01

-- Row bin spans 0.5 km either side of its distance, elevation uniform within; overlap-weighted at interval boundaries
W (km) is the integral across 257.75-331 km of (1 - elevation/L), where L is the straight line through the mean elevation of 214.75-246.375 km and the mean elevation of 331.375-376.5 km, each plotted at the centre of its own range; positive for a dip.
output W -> 8.7 km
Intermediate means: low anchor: 14.6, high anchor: 16.6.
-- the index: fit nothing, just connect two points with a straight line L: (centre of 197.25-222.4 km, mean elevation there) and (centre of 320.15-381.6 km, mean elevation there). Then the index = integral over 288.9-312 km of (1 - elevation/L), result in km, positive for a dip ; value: 6.7 km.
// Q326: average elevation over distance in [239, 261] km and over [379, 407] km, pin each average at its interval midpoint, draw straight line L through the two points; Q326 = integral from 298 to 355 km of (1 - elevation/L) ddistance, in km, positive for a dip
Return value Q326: 9.0 km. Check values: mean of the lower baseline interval 16.2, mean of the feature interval 14.3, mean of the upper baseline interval 17.7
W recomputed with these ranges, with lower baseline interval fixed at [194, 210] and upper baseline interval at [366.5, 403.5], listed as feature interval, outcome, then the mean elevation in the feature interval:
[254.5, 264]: -0.6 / 16.6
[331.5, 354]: 0.9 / 16.2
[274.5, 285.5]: 0.7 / 14.8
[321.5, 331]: 1.0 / 14.9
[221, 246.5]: 0.4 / 14.9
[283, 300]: 4.3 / 12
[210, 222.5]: 0.9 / 13.8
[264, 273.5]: -0.1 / 15.9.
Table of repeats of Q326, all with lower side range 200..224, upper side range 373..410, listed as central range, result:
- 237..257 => -1.6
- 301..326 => 5.0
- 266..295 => 2.2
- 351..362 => 0.2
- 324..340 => 1.2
